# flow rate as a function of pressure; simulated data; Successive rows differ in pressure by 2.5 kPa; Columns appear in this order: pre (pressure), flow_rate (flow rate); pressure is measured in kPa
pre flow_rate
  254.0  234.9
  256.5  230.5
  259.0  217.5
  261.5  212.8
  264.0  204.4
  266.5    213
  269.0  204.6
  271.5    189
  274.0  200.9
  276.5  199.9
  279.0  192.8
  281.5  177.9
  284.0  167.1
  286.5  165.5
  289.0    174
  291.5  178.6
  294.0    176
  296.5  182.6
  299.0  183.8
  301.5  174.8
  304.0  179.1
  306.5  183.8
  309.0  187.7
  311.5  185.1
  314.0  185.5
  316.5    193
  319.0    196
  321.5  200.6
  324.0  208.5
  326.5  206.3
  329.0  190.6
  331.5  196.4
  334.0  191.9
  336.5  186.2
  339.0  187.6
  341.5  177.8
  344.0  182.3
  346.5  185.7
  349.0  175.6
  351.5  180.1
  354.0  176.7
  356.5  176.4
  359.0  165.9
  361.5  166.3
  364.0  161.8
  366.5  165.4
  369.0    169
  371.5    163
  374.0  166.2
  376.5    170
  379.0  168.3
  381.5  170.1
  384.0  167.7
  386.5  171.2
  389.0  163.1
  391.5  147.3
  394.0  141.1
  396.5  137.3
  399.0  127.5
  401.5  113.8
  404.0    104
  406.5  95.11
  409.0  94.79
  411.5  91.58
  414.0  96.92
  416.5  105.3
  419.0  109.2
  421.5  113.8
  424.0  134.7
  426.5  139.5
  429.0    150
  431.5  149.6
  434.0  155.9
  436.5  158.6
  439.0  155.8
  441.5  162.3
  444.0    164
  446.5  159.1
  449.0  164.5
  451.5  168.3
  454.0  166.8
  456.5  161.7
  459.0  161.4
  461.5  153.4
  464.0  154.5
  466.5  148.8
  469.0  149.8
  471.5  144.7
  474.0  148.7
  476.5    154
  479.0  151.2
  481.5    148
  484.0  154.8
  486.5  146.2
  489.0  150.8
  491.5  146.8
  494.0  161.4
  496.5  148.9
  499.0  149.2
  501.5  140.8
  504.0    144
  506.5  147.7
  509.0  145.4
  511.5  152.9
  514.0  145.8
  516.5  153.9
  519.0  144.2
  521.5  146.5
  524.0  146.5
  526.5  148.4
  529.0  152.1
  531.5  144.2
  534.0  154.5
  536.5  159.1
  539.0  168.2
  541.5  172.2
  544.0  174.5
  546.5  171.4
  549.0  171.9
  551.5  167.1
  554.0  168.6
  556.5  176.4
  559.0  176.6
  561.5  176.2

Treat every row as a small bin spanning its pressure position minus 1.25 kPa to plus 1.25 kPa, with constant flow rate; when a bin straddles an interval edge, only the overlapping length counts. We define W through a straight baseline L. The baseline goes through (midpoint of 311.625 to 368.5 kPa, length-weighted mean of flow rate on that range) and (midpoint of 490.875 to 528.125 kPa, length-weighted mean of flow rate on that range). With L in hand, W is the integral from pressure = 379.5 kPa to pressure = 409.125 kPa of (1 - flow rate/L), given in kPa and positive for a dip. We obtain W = 5.92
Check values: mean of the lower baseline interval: 184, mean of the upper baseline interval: 148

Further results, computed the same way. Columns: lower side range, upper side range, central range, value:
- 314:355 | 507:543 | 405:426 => 8.1 kPa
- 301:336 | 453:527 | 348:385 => 2.2 kPa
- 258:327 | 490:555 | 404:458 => 10.0 kPa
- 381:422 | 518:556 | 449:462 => -2.2 kPa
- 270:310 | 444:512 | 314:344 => -2.9 kPa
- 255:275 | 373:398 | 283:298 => 1.9 kPa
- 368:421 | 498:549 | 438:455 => -2.3 kPa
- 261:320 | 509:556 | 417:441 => 4.2 kPa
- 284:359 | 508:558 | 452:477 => 1.8 kPa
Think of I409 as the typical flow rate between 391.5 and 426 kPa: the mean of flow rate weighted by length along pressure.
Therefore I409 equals 115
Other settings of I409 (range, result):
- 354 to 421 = 143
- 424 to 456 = 157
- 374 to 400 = 157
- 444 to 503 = 154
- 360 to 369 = 165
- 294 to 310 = 181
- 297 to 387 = 181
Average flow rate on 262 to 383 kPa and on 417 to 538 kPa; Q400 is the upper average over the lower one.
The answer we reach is 0.82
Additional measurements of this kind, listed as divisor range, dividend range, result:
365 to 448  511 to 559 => 1.12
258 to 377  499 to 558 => 0.85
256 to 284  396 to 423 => 0.53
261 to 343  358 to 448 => 0.76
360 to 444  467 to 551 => 1.07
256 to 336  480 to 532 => 0.77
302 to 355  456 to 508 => 0.80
